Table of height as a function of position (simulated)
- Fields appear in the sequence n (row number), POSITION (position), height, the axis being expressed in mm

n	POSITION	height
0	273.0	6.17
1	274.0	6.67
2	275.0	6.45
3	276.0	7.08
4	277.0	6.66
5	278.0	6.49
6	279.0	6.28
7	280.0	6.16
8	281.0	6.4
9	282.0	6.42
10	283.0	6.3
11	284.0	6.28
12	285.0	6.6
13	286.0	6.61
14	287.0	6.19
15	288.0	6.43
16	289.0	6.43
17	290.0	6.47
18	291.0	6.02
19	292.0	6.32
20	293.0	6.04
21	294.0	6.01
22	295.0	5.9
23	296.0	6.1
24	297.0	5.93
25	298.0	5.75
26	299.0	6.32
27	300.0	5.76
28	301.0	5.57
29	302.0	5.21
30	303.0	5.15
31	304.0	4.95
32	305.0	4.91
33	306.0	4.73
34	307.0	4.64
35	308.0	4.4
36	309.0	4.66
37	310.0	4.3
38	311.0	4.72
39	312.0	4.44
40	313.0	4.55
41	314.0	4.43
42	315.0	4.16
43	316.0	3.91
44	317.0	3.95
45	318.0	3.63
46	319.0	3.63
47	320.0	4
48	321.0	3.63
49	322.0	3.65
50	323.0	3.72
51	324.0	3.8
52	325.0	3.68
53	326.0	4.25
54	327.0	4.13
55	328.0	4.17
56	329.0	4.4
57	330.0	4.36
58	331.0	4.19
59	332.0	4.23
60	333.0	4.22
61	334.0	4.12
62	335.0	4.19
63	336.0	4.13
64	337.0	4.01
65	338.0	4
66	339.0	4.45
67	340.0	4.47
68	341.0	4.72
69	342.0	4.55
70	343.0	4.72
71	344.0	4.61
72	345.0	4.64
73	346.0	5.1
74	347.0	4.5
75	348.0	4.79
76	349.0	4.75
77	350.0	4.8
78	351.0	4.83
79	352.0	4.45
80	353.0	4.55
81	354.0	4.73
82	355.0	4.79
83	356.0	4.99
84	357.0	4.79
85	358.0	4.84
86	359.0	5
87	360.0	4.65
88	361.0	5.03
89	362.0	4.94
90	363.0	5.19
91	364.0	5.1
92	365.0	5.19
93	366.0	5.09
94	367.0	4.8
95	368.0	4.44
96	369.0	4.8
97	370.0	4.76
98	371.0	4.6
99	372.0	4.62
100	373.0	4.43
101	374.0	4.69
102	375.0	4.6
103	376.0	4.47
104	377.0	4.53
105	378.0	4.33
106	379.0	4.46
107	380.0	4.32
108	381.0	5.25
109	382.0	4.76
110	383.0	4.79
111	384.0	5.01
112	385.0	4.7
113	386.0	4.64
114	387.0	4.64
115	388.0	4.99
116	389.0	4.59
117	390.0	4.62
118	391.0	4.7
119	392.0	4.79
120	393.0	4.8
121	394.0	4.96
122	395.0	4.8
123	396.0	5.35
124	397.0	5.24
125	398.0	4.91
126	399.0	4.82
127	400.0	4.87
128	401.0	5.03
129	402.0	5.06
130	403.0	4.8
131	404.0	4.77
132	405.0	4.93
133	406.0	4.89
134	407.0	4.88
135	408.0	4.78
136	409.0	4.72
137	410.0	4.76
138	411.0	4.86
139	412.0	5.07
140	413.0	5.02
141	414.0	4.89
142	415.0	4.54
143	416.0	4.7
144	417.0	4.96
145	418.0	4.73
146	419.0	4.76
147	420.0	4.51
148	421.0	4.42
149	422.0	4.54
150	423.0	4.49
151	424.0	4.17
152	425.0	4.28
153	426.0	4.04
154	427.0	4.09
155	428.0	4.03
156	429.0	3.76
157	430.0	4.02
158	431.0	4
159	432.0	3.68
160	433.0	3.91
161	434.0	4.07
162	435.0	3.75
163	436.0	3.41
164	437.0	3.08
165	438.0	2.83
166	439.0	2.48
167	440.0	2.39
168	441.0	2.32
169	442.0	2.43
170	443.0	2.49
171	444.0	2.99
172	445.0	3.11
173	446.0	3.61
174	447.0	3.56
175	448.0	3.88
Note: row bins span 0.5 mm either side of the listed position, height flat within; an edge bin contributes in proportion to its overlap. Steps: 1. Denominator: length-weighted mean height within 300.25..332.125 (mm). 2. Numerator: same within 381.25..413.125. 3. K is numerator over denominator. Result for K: 1.1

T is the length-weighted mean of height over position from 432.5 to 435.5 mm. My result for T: 3.91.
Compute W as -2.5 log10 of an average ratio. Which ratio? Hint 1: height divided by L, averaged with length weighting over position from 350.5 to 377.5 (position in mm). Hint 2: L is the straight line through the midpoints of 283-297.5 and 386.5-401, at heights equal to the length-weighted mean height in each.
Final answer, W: 0.11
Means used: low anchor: 6.24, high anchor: 4.87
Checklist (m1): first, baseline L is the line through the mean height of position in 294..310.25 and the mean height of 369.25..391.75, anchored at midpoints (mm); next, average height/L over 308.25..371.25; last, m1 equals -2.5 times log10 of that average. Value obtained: 0.12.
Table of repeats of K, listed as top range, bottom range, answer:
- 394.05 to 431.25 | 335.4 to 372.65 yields 0.99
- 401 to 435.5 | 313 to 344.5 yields 1.09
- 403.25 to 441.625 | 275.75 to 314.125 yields 0.73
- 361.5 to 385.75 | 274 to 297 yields 0.75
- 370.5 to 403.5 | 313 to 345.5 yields 1.15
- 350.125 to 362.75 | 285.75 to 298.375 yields 0.78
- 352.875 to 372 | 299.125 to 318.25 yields 1.04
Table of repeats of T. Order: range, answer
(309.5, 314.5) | 4.49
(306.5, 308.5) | 4.52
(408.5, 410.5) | 4.74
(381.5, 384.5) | 4.85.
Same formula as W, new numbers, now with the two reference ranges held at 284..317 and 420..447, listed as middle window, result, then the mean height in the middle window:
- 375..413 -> -0.170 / 4.81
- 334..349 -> 0.083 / 4.49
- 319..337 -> 0.239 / 4.04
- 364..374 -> -0.070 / 4.76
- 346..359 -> -0.015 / 4.76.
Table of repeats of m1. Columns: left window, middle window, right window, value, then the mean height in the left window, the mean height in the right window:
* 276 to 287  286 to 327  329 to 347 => 0.13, 6.44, 4.4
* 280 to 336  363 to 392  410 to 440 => -0.05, 5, 4.16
